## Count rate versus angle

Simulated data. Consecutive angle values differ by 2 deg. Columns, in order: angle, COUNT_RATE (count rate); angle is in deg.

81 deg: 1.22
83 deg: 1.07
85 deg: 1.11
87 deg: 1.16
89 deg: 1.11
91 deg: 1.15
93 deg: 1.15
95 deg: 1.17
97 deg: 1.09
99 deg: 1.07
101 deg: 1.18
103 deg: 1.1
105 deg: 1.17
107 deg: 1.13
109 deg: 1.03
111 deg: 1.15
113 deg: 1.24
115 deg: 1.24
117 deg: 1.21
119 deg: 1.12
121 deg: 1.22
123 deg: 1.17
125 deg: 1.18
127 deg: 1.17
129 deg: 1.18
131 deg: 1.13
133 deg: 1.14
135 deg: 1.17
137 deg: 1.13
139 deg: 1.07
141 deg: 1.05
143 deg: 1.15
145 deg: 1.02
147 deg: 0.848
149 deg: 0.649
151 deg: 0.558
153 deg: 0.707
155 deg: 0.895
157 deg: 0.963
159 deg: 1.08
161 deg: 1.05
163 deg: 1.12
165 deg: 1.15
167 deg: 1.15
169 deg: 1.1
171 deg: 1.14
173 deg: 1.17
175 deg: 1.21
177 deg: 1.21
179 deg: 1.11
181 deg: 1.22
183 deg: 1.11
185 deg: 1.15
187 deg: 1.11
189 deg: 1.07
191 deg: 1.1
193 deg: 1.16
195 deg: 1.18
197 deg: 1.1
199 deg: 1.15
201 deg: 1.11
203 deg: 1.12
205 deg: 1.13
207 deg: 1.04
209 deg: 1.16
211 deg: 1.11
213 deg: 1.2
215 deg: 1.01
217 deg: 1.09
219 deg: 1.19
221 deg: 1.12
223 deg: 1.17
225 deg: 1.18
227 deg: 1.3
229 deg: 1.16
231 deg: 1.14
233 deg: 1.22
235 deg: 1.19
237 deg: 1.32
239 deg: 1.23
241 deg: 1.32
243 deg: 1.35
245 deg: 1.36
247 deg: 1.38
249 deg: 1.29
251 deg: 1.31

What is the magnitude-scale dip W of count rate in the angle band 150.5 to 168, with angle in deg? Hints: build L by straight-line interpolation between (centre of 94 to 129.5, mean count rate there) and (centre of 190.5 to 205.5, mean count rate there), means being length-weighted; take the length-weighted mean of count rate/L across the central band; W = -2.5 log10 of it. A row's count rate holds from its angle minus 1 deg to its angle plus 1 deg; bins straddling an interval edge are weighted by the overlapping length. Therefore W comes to 0.17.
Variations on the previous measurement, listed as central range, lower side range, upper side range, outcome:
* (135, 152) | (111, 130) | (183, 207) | 0.23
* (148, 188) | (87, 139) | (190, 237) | 0.11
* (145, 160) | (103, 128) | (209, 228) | 0.37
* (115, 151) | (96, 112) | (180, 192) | 0.03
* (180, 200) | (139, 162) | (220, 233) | -0.08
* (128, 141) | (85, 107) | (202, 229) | 0.01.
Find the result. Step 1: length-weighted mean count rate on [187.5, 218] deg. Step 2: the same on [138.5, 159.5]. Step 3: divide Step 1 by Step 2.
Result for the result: 1.24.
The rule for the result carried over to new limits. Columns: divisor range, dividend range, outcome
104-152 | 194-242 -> 1.07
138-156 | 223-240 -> 1.38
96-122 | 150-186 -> 0.92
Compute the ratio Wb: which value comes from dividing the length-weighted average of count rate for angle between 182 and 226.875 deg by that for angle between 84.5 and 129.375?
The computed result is 0.98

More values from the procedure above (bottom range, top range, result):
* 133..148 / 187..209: 1.05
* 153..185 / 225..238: 1.11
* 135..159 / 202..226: 1.21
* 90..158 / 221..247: 1.16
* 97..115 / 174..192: 1.01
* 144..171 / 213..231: 1.21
